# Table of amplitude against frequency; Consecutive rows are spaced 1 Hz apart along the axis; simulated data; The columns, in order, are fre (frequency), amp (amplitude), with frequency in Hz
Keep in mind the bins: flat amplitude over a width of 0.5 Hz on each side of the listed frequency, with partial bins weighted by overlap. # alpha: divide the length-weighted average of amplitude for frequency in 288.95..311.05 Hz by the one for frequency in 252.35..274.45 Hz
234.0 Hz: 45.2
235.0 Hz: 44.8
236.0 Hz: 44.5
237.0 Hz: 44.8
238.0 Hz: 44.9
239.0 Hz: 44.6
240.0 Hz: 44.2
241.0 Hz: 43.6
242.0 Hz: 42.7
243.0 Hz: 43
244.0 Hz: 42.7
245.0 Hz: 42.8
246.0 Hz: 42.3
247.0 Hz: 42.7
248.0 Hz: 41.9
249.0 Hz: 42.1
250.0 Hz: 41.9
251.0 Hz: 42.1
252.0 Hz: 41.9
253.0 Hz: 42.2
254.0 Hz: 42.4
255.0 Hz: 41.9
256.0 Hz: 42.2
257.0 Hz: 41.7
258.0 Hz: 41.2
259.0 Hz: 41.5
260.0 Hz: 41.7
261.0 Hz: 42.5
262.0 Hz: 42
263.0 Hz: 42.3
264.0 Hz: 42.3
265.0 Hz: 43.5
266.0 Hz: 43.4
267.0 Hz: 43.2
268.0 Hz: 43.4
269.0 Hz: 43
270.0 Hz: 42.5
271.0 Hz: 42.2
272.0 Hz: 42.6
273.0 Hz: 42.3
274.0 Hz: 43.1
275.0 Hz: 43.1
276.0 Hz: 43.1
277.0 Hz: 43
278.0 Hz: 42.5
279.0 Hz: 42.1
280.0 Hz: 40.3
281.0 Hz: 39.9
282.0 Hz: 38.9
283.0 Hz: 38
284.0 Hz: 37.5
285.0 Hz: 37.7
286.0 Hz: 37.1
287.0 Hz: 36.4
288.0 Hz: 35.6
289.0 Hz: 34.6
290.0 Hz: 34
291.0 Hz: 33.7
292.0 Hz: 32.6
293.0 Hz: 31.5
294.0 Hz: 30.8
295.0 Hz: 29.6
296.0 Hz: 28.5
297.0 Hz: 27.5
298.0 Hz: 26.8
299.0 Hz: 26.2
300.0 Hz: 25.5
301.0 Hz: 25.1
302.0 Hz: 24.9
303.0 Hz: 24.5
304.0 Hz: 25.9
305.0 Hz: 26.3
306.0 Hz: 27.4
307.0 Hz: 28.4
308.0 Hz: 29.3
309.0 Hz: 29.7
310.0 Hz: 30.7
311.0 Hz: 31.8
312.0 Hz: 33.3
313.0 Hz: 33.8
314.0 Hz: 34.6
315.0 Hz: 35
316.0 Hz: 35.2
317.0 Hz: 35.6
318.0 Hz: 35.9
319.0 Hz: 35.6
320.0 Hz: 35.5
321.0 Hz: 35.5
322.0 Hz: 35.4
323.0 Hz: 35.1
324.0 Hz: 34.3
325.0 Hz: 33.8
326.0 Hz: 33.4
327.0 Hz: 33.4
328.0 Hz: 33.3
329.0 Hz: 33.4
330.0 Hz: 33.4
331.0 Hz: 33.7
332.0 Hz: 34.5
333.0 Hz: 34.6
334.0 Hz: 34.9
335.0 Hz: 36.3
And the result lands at 0.7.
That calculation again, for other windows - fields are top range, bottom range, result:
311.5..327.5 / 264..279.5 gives 0.81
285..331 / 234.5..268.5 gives 0.74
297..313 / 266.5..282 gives 0.66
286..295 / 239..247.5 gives 0.78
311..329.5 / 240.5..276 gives 0.81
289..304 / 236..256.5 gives 0.67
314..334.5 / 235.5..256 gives 0.81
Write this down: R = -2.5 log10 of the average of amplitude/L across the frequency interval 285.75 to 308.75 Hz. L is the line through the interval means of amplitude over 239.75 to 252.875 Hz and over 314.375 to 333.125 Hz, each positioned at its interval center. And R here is 0.253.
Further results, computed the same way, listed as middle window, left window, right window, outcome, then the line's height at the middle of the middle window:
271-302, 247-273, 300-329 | 0.05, 37.2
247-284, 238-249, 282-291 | -0.06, 39.6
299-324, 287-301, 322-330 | 0.04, 32.4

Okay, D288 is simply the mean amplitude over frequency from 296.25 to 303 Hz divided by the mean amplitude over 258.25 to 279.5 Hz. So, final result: 0.61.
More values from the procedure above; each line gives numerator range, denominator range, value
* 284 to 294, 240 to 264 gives 0.82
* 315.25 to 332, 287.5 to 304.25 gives 1.18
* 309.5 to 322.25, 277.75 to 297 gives 0.97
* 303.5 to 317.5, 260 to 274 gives 0.73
